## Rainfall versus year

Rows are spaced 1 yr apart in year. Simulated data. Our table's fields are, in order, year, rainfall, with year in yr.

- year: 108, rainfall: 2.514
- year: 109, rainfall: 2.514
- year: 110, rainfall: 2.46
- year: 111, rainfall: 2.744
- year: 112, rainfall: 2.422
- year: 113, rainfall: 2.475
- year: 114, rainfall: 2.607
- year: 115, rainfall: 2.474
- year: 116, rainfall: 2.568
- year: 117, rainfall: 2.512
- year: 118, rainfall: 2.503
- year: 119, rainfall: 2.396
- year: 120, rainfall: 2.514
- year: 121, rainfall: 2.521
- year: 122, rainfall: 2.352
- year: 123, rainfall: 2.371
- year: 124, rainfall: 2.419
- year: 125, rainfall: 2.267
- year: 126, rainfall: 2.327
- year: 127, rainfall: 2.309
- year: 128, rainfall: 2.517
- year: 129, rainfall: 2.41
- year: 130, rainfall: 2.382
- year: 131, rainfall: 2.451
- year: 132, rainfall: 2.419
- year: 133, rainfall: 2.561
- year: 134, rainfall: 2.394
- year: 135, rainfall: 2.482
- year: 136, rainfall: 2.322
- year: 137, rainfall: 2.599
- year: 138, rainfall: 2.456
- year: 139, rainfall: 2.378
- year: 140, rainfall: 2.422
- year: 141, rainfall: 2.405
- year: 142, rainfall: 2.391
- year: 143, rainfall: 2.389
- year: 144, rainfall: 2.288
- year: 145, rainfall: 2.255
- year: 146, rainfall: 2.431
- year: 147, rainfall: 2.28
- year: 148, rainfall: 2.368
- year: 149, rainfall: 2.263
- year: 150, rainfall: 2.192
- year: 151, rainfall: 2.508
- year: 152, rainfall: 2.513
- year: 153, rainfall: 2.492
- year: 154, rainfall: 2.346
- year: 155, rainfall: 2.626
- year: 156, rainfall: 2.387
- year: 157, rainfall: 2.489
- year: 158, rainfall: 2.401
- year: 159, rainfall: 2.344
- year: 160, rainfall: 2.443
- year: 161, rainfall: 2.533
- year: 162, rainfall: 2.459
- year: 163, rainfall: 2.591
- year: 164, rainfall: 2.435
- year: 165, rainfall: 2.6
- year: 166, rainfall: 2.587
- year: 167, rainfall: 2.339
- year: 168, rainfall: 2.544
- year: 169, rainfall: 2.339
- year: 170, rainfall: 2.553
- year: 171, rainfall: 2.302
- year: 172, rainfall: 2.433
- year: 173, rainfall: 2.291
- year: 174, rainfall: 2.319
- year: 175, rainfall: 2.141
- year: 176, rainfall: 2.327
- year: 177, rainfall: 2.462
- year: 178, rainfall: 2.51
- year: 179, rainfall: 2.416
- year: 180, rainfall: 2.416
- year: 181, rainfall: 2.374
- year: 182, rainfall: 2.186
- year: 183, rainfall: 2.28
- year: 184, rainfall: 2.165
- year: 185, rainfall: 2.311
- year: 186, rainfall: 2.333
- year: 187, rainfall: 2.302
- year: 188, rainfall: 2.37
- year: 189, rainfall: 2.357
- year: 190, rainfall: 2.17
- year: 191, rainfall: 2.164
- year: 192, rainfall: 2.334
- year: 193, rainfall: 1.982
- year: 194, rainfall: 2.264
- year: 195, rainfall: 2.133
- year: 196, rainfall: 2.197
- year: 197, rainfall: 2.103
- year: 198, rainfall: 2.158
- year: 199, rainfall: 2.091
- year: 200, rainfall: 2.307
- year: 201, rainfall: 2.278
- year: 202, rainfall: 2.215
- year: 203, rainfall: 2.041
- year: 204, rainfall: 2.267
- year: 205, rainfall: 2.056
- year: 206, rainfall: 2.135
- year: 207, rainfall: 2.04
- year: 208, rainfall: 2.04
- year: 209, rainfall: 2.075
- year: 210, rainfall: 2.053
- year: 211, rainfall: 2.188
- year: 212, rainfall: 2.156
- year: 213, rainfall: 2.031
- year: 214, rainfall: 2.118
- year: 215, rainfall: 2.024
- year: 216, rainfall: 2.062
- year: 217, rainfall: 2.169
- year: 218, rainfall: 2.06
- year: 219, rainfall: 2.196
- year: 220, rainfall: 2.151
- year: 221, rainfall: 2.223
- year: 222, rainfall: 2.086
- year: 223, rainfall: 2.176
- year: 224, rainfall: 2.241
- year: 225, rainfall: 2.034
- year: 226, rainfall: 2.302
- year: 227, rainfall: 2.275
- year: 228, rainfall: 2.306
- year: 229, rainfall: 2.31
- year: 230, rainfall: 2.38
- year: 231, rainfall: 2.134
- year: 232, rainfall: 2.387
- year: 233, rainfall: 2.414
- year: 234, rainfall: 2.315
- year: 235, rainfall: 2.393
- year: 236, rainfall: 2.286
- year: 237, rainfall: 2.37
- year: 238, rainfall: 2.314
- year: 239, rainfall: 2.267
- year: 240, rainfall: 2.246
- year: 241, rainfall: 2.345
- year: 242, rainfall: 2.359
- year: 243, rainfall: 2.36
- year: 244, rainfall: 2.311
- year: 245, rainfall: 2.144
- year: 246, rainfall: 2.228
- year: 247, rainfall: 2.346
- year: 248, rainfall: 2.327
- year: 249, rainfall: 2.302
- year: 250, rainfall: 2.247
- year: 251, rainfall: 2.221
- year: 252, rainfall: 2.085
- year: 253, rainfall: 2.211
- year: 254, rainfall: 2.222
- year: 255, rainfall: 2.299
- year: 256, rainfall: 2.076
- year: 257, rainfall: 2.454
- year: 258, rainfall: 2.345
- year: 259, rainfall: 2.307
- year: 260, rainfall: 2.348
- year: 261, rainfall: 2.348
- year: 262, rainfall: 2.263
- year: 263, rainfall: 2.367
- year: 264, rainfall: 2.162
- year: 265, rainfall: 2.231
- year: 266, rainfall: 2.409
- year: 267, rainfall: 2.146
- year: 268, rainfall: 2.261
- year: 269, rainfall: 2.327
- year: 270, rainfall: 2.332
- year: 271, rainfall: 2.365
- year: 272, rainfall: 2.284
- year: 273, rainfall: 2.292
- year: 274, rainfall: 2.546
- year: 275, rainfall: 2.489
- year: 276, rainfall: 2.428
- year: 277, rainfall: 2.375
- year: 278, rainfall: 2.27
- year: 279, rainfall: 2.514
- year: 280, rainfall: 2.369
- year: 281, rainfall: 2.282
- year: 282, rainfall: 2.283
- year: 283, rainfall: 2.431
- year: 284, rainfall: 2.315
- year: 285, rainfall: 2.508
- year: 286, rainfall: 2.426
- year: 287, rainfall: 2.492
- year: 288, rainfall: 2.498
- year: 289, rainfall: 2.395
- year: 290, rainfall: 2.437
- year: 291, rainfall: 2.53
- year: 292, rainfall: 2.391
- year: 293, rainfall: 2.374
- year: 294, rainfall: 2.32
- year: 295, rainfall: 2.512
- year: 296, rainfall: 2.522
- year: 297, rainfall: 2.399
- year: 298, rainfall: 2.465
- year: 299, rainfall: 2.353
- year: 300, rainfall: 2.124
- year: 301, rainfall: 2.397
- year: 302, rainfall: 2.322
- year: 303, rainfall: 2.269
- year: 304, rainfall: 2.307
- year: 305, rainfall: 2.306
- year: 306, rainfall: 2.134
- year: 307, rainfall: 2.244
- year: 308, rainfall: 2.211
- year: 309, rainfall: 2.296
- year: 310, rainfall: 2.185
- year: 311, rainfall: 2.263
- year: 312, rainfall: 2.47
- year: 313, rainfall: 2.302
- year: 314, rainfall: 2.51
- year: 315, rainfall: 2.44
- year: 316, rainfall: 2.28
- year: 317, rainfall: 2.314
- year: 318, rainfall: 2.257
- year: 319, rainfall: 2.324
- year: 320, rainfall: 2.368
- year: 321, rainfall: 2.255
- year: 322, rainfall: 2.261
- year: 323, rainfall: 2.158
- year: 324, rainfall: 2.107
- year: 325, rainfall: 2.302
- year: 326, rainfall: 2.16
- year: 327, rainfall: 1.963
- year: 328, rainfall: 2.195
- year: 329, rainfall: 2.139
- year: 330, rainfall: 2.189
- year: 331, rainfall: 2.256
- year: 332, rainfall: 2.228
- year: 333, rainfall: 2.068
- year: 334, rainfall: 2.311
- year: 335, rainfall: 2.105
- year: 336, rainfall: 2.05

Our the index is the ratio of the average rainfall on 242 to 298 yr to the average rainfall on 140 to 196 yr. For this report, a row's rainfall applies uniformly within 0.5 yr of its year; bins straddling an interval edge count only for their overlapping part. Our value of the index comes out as 1.0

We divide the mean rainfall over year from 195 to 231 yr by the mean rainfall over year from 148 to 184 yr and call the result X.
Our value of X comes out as 0.90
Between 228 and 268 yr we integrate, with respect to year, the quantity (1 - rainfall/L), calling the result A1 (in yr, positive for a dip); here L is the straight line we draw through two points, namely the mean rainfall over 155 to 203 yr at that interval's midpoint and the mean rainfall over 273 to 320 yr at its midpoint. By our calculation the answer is 1.1 yr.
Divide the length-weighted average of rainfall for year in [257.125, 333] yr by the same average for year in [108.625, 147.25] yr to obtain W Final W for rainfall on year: 1.0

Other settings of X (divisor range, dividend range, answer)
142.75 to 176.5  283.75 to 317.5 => 0.98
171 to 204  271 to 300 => 1.06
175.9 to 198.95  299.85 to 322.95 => 1.01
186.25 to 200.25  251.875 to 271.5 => 1.03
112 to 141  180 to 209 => 0.90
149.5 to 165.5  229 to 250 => 0.94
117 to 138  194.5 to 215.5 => 0.88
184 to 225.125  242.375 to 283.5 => 1.07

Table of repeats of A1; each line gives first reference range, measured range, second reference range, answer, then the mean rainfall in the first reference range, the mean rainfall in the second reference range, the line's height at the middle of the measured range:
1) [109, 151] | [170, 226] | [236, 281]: 3.6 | 2.42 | 2.31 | 2.36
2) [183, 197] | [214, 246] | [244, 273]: 0.2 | 2.23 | 2.27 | 2.26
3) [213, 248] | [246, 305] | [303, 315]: -1.7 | 2.24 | 2.3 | 2.27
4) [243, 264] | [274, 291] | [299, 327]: -1.1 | 2.27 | 2.28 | 2.27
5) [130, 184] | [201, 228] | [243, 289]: 2.6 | 2.41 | 2.32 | 2.36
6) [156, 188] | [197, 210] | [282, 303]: 1.4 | 2.39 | 2.4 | 2.4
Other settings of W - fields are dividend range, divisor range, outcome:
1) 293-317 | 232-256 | 1.02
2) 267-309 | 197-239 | 1.08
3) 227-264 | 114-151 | 0.95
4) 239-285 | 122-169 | 0.95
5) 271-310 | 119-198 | 1.00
